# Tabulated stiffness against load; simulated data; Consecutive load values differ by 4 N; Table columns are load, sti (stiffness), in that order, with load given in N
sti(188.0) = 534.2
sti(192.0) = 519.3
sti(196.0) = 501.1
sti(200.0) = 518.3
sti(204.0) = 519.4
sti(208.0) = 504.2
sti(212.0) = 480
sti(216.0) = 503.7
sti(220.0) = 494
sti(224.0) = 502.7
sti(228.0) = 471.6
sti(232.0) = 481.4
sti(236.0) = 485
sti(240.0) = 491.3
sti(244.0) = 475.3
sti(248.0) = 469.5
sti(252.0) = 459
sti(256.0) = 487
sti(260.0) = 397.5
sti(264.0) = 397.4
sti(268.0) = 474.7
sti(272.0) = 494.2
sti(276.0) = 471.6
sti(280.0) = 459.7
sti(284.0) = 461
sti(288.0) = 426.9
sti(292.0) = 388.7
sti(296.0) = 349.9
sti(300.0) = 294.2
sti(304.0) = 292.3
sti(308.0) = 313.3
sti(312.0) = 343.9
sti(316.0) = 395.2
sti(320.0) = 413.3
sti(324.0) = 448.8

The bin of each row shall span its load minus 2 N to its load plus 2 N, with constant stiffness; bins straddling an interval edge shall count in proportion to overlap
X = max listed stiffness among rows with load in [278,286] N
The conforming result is 461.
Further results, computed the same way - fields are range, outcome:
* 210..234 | 503.7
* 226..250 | 491.3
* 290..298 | 388.7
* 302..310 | 313.3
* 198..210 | 519.4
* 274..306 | 471.6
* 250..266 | 487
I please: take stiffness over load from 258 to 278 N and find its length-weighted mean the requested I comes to 447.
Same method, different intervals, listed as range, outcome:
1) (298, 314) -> 311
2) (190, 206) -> 515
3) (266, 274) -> 484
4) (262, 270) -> 436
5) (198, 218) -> 505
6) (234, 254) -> 476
